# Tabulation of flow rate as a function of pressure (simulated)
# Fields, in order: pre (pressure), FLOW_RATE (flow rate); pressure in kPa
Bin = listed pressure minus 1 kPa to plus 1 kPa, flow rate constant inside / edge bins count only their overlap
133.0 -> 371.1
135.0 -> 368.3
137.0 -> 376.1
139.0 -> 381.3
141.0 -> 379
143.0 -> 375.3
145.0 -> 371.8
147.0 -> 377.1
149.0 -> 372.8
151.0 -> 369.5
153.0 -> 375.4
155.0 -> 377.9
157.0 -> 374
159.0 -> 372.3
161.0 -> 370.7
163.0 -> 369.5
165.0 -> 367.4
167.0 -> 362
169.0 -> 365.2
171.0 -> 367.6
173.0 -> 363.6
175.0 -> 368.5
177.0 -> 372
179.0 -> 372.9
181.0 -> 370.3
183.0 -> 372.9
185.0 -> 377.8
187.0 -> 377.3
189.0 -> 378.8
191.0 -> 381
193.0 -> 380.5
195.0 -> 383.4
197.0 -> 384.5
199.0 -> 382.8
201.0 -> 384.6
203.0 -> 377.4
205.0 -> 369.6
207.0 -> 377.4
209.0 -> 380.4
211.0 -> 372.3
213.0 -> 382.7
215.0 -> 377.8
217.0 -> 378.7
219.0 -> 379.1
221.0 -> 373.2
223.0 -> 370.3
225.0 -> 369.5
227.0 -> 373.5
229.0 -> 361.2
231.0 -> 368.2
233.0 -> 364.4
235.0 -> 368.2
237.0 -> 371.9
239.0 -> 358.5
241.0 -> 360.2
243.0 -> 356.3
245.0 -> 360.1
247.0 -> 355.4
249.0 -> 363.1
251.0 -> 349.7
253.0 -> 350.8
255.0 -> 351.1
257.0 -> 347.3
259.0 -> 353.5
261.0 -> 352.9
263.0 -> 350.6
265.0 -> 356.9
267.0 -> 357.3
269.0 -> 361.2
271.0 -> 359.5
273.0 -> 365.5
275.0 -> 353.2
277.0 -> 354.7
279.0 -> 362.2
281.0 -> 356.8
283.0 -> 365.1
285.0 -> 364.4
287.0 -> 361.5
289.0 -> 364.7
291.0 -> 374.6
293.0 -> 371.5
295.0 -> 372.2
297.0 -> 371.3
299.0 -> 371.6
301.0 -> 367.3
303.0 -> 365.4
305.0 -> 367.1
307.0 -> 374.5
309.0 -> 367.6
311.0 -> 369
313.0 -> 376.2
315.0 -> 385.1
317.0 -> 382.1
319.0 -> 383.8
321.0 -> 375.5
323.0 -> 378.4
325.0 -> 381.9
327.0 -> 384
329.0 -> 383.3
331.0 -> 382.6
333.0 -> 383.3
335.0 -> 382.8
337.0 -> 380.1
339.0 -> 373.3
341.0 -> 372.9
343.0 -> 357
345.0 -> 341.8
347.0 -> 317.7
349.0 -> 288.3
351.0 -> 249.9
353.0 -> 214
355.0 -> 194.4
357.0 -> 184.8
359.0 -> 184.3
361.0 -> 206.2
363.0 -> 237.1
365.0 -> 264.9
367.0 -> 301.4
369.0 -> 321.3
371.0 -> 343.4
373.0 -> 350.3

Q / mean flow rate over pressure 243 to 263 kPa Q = 354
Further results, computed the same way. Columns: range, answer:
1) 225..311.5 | 362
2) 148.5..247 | 372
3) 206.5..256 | 367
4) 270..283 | 359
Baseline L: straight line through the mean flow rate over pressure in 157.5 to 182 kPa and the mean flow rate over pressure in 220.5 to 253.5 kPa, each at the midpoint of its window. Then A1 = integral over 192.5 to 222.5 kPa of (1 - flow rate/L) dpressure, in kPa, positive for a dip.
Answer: -1.1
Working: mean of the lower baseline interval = 369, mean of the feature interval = 379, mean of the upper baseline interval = 363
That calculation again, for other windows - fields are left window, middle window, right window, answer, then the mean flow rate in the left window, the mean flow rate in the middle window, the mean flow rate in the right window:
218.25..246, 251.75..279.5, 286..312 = 0.9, 367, 355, 369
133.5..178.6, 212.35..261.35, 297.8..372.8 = -1.4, 372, 364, 333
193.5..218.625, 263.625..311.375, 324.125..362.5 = -3.5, 379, 365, 313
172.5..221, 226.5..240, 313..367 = -0.1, 377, 366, 323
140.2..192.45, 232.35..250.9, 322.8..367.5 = -0.8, 372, 361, 310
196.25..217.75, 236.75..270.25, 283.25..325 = 1.8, 379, 356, 372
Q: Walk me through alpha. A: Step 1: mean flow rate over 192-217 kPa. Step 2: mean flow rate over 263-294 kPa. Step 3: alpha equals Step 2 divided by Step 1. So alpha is 1.0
